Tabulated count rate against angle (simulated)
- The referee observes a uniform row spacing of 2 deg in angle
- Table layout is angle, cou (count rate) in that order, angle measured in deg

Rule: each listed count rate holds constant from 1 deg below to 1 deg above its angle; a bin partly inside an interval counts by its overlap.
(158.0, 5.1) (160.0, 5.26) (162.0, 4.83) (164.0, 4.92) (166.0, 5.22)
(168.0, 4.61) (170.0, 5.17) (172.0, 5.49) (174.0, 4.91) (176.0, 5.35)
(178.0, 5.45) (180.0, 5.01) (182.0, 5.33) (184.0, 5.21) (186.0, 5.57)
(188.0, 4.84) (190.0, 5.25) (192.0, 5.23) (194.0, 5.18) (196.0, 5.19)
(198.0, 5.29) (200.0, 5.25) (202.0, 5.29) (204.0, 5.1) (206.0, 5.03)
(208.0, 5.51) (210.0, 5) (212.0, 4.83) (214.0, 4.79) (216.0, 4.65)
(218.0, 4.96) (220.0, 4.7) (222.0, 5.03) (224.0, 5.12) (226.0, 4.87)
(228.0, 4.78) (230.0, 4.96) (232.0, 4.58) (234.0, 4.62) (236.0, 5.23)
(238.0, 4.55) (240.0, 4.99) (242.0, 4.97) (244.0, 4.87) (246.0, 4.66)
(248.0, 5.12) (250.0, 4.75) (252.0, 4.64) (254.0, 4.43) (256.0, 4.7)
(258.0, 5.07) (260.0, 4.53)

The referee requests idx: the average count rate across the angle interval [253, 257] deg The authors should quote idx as 4.56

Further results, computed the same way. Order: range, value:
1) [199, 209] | 5.24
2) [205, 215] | 5.03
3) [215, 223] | 4.83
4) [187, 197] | 5.14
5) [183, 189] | 5.21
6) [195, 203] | 5.25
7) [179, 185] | 5.18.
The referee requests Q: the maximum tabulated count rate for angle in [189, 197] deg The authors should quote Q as 5.25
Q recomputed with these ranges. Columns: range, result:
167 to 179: 5.49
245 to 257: 5.12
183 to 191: 5.57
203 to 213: 5.51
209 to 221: 5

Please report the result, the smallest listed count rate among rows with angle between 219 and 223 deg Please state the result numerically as 4.7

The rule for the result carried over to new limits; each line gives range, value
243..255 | 4.43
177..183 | 5.01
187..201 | 4.84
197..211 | 5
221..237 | 4.58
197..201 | 5.25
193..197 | 5.18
